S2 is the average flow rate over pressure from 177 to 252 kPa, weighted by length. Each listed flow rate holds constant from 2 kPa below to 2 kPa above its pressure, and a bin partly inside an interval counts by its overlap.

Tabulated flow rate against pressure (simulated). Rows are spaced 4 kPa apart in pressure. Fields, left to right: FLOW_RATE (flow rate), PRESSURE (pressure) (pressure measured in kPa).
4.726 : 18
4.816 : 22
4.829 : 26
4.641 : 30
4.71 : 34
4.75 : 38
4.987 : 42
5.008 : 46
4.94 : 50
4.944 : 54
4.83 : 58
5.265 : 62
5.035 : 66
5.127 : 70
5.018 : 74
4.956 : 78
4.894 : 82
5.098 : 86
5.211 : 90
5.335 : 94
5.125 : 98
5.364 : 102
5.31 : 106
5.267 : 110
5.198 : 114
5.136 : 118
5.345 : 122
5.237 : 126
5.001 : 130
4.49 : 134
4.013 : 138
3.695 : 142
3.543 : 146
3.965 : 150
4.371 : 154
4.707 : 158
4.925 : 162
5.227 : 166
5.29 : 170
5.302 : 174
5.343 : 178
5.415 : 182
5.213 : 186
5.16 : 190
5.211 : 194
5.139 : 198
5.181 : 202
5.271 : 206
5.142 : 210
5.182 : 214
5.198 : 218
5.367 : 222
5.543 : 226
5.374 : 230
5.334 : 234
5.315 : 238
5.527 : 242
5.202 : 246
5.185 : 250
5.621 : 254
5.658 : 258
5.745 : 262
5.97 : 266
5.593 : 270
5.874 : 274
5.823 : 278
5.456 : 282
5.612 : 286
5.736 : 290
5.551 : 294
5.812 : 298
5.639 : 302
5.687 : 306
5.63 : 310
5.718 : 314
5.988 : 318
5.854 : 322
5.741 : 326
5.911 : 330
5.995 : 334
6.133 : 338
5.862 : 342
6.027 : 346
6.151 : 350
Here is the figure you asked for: 5.28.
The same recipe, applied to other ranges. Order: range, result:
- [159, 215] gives 5.21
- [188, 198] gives 5.18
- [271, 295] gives 5.68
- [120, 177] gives 4.66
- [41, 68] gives 5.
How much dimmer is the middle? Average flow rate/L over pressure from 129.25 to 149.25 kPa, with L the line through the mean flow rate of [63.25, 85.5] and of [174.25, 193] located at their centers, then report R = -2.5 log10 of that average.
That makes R 0.26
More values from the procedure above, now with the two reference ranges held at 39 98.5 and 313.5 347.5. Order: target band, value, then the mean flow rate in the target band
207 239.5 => 0.05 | 5.31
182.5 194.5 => 0.05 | 5.22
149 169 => 0.14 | 4.71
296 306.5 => 0.02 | 5.72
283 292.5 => 0.03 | 5.64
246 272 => 0.02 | 5.6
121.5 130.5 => 0.01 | 5.2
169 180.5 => 0.02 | 5.32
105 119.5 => -0.01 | 5.23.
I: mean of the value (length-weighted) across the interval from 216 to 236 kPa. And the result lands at 5.36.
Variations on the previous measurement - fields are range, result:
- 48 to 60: 4.9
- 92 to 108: 5.28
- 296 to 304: 5.73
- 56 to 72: 5.06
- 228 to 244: 5.39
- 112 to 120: 5.17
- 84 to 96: 5.21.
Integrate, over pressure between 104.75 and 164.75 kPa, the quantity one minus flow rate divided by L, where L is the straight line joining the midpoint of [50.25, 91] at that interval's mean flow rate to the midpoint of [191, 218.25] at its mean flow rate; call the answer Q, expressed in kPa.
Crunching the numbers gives 5.0 kPa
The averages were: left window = 5.03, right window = 5.19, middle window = 4.68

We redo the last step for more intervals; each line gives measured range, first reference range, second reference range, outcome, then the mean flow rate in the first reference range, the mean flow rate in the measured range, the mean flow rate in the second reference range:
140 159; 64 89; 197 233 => 4.18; 5.03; 4.02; 5.27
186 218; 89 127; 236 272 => 1.46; 5.25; 5.19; 5.54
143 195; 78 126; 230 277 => 4.73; 5.2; 4.87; 5.55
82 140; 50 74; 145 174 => -2.73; 5.03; 5.07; 4.66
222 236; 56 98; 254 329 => 0.32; 5.08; 5.41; 5.73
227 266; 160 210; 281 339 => 0.13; 5.22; 5.47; 5.76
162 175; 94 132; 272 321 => 0.38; 5.23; 5.22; 5.71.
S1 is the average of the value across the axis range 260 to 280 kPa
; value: 5.8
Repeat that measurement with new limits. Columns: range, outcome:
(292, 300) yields 5.68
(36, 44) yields 4.87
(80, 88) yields 5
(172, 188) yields 5.32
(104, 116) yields 5.26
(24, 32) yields 4.73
